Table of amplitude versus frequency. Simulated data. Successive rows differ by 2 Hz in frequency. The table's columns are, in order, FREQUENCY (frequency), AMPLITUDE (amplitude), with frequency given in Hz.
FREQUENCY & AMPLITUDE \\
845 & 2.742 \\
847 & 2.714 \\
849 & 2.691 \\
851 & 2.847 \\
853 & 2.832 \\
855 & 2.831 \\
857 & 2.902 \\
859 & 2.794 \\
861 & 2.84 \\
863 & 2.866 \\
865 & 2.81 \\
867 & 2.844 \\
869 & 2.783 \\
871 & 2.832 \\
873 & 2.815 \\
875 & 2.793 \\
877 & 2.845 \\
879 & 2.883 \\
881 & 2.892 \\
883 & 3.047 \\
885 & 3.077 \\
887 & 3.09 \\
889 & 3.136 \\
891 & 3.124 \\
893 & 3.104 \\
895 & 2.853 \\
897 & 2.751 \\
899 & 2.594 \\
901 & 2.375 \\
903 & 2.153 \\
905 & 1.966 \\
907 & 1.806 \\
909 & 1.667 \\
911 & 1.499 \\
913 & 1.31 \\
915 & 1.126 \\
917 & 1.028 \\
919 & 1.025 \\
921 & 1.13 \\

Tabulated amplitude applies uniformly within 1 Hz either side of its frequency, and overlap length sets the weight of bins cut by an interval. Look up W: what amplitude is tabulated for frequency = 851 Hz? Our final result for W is 2.847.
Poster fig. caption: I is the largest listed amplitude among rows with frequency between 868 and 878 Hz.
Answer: 2.845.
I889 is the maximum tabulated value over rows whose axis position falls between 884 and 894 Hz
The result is 3.136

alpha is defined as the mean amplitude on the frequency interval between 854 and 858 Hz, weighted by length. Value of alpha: 2.87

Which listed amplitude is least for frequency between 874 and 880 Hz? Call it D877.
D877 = 2.793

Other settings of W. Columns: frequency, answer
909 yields 1.667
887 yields 3.09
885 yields 3.077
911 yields 1.499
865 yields 2.81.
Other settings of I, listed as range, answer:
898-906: 2.594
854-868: 2.902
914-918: 1.126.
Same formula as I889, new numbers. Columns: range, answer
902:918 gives 2.153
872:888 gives 3.09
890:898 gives 3.124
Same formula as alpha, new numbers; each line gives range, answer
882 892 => 3.09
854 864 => 2.85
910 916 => 1.31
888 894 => 3.12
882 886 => 3.06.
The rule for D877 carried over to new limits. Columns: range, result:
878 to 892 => 2.883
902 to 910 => 1.667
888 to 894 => 3.104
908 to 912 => 1.499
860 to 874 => 2.783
